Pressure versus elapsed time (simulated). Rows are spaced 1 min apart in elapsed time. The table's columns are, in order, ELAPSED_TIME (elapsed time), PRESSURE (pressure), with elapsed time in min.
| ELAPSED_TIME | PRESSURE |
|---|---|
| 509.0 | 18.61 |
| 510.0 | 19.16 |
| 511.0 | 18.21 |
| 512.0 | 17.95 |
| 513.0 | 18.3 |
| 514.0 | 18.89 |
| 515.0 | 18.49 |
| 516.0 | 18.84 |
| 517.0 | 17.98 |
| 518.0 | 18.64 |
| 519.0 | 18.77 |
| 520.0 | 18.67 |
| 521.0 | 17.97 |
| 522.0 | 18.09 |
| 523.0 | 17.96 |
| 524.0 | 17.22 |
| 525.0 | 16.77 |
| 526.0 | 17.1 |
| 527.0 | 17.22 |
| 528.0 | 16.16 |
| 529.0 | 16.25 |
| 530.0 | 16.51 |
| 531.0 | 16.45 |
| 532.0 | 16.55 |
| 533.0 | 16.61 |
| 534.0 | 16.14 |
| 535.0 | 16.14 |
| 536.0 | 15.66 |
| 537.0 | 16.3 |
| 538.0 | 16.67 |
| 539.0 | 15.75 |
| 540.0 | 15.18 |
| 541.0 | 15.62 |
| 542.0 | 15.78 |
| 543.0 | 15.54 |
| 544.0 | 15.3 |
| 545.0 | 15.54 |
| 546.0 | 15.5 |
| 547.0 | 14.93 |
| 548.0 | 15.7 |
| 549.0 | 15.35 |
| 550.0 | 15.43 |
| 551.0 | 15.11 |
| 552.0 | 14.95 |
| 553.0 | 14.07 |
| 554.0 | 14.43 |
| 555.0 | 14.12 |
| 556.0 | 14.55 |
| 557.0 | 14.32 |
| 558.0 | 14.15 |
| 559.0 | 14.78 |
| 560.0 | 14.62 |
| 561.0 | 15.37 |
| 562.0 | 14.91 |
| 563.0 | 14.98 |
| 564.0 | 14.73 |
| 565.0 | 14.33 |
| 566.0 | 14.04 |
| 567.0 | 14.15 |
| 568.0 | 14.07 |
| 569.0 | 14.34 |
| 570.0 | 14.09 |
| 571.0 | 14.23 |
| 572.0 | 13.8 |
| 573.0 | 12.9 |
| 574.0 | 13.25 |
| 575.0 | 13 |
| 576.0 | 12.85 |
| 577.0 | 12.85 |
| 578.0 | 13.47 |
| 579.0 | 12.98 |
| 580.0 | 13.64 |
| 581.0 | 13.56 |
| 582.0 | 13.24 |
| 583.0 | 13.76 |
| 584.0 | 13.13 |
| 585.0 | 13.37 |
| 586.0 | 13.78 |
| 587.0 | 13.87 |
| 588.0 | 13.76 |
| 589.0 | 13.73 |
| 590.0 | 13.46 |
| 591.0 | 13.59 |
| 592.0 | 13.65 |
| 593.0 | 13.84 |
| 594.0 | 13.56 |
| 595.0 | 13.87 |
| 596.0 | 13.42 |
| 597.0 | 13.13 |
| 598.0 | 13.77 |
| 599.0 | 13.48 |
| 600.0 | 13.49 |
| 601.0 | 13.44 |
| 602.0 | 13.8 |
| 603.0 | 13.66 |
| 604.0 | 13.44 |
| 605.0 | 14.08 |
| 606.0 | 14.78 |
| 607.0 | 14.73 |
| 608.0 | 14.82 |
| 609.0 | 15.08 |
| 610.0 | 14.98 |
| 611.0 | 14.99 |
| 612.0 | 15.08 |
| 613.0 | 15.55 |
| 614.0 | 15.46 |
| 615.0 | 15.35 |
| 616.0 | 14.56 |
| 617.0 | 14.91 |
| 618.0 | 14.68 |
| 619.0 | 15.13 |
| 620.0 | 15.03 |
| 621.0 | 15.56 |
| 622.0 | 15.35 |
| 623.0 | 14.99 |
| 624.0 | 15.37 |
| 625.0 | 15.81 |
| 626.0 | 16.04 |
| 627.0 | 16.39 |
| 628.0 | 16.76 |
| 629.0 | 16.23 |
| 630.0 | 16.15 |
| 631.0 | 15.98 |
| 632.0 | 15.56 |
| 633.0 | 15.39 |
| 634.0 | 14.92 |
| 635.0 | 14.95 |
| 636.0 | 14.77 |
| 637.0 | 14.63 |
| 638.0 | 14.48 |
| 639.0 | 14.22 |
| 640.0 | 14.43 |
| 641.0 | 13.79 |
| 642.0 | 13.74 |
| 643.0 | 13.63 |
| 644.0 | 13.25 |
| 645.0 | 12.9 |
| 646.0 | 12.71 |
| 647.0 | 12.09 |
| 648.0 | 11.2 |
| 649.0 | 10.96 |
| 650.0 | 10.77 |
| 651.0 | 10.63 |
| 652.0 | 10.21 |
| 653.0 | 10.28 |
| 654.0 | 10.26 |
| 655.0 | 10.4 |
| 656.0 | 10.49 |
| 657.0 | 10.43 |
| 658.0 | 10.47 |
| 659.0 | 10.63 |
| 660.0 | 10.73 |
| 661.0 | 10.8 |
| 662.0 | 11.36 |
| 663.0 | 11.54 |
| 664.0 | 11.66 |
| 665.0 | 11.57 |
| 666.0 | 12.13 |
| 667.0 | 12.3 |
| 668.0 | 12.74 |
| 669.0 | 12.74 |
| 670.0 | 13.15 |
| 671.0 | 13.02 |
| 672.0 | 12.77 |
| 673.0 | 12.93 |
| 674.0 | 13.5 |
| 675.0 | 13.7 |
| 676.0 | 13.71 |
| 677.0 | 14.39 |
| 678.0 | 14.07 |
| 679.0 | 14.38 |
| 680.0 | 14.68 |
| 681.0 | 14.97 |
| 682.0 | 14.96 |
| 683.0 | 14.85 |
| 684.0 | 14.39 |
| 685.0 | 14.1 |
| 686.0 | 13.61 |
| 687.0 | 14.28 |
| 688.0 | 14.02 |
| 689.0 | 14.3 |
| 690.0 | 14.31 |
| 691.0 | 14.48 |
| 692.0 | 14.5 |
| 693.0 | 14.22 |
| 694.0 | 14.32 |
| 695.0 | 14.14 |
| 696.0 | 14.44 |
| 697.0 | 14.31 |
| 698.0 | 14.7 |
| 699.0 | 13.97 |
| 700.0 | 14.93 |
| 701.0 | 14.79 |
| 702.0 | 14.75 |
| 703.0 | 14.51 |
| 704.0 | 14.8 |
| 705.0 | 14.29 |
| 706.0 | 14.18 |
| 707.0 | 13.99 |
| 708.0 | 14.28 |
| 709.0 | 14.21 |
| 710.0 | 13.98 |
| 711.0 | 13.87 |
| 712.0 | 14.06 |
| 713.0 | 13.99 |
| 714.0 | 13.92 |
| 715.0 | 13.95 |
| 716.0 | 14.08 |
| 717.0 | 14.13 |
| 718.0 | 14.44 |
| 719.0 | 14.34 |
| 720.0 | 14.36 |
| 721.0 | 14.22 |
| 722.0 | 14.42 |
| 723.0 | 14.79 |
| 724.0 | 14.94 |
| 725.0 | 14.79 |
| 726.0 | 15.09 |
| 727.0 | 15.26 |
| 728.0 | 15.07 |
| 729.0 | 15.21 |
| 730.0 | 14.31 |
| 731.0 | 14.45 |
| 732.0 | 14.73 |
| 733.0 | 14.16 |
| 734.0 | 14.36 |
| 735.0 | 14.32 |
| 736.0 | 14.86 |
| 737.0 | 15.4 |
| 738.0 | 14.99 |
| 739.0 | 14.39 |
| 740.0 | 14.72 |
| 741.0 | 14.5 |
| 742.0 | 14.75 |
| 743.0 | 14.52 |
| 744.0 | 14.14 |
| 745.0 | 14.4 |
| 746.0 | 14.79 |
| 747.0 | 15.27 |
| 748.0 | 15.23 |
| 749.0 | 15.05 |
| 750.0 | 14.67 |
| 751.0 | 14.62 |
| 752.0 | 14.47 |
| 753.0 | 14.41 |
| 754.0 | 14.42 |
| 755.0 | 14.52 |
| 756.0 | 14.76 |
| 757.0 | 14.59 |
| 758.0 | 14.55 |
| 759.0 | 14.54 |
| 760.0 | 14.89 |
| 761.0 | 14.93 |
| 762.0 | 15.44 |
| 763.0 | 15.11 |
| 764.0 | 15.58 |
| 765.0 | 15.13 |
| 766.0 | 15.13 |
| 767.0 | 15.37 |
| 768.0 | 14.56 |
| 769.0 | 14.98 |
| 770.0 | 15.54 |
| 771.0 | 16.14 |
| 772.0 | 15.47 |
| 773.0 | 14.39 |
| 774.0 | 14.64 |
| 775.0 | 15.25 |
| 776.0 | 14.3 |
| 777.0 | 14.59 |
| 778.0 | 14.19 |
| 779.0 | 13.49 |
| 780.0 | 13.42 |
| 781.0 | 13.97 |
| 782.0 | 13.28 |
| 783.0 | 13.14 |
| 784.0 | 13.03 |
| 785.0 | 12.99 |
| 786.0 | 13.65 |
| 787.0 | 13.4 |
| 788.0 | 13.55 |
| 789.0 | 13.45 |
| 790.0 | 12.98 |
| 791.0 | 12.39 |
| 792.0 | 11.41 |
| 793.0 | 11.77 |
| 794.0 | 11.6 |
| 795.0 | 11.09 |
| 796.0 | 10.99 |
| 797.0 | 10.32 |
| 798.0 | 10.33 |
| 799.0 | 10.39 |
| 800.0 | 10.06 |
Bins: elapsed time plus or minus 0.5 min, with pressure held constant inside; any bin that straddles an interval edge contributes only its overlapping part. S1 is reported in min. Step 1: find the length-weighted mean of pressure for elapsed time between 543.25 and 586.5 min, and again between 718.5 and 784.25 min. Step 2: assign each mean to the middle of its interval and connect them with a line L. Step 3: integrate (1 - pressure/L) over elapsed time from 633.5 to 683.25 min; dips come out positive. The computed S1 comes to 6.1 min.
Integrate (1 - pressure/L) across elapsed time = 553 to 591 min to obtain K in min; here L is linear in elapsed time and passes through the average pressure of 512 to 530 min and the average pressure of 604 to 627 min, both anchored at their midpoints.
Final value 5.7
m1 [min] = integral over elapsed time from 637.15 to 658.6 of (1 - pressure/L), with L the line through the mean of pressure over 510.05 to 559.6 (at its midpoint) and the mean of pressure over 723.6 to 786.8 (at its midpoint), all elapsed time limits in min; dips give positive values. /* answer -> 4.8 min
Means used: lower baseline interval 16.4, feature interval 12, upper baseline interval 14.6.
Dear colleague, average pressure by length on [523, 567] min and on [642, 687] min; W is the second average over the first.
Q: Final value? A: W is 0.80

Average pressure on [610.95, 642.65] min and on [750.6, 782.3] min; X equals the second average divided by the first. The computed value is 0.97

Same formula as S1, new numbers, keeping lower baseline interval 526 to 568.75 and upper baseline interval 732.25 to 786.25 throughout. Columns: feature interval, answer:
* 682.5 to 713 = 1.0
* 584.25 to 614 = 2.2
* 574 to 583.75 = 1.3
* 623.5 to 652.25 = 1.8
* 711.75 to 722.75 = 0.4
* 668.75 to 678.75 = 1.0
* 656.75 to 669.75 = 3.0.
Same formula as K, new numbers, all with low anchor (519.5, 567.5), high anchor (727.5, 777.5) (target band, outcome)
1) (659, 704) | 4.47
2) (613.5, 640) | 0.05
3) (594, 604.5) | 1.30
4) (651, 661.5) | 3.27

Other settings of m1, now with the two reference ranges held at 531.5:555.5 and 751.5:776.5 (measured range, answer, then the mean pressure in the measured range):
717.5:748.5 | 0.7 min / 14.7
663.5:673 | 1.7 min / 12.5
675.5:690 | 0.8 min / 14.3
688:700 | 0.6 min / 14.3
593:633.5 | 1.3 min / 14.8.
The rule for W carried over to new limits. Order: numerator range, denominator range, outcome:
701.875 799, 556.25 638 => 0.99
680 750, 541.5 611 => 1.02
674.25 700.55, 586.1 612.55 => 1.02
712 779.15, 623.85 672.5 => 1.13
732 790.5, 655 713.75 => 1.08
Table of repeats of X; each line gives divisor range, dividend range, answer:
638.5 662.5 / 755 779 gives 1.28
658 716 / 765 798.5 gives 0.99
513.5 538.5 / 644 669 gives 0.65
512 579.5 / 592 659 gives 0.89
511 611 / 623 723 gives 0.91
